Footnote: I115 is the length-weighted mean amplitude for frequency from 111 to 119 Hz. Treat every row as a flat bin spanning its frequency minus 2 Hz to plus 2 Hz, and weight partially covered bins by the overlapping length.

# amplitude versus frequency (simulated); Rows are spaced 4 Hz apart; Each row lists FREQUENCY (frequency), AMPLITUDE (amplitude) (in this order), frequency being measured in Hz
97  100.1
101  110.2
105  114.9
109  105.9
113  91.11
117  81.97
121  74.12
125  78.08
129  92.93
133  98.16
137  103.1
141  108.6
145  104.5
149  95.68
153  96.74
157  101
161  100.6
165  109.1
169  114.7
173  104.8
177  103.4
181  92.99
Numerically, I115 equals 86.5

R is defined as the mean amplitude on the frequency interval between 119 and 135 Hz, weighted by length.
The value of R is 85.8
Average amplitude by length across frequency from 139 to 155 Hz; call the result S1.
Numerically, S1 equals 101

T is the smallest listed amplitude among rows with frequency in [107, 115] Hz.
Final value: 91.11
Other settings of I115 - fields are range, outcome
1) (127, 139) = 98.1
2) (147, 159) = 97.8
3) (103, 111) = 110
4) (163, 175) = 110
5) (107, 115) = 98.5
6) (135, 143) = 106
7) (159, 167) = 105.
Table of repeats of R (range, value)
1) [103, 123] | 93.6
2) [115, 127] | 78.1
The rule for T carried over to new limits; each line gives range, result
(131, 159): 95.68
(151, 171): 96.74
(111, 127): 74.12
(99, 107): 110.2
